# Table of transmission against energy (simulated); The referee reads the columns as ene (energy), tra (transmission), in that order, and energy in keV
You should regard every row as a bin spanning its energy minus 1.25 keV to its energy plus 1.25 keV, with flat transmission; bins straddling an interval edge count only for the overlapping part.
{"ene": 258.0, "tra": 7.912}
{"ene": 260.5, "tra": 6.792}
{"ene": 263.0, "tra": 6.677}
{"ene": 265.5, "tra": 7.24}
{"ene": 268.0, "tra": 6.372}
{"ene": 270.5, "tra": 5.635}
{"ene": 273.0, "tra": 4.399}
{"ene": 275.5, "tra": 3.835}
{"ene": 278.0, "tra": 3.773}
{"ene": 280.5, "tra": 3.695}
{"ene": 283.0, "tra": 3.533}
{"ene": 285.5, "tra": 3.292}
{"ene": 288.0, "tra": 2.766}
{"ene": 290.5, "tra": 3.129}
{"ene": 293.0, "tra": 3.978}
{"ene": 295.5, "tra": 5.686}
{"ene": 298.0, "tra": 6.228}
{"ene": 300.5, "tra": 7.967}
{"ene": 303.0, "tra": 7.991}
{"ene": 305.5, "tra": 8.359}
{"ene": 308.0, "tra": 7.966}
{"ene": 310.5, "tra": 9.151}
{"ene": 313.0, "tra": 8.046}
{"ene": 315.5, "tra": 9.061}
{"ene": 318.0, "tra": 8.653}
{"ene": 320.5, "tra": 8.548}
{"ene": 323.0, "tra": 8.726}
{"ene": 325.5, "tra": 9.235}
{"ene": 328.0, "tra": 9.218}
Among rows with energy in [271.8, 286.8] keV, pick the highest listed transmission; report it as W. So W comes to 4.399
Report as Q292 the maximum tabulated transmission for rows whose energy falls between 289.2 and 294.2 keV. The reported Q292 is 3.978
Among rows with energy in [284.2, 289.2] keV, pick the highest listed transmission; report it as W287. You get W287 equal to 3.292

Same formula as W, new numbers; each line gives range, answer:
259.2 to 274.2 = 7.24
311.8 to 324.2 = 9.061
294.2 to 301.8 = 7.967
